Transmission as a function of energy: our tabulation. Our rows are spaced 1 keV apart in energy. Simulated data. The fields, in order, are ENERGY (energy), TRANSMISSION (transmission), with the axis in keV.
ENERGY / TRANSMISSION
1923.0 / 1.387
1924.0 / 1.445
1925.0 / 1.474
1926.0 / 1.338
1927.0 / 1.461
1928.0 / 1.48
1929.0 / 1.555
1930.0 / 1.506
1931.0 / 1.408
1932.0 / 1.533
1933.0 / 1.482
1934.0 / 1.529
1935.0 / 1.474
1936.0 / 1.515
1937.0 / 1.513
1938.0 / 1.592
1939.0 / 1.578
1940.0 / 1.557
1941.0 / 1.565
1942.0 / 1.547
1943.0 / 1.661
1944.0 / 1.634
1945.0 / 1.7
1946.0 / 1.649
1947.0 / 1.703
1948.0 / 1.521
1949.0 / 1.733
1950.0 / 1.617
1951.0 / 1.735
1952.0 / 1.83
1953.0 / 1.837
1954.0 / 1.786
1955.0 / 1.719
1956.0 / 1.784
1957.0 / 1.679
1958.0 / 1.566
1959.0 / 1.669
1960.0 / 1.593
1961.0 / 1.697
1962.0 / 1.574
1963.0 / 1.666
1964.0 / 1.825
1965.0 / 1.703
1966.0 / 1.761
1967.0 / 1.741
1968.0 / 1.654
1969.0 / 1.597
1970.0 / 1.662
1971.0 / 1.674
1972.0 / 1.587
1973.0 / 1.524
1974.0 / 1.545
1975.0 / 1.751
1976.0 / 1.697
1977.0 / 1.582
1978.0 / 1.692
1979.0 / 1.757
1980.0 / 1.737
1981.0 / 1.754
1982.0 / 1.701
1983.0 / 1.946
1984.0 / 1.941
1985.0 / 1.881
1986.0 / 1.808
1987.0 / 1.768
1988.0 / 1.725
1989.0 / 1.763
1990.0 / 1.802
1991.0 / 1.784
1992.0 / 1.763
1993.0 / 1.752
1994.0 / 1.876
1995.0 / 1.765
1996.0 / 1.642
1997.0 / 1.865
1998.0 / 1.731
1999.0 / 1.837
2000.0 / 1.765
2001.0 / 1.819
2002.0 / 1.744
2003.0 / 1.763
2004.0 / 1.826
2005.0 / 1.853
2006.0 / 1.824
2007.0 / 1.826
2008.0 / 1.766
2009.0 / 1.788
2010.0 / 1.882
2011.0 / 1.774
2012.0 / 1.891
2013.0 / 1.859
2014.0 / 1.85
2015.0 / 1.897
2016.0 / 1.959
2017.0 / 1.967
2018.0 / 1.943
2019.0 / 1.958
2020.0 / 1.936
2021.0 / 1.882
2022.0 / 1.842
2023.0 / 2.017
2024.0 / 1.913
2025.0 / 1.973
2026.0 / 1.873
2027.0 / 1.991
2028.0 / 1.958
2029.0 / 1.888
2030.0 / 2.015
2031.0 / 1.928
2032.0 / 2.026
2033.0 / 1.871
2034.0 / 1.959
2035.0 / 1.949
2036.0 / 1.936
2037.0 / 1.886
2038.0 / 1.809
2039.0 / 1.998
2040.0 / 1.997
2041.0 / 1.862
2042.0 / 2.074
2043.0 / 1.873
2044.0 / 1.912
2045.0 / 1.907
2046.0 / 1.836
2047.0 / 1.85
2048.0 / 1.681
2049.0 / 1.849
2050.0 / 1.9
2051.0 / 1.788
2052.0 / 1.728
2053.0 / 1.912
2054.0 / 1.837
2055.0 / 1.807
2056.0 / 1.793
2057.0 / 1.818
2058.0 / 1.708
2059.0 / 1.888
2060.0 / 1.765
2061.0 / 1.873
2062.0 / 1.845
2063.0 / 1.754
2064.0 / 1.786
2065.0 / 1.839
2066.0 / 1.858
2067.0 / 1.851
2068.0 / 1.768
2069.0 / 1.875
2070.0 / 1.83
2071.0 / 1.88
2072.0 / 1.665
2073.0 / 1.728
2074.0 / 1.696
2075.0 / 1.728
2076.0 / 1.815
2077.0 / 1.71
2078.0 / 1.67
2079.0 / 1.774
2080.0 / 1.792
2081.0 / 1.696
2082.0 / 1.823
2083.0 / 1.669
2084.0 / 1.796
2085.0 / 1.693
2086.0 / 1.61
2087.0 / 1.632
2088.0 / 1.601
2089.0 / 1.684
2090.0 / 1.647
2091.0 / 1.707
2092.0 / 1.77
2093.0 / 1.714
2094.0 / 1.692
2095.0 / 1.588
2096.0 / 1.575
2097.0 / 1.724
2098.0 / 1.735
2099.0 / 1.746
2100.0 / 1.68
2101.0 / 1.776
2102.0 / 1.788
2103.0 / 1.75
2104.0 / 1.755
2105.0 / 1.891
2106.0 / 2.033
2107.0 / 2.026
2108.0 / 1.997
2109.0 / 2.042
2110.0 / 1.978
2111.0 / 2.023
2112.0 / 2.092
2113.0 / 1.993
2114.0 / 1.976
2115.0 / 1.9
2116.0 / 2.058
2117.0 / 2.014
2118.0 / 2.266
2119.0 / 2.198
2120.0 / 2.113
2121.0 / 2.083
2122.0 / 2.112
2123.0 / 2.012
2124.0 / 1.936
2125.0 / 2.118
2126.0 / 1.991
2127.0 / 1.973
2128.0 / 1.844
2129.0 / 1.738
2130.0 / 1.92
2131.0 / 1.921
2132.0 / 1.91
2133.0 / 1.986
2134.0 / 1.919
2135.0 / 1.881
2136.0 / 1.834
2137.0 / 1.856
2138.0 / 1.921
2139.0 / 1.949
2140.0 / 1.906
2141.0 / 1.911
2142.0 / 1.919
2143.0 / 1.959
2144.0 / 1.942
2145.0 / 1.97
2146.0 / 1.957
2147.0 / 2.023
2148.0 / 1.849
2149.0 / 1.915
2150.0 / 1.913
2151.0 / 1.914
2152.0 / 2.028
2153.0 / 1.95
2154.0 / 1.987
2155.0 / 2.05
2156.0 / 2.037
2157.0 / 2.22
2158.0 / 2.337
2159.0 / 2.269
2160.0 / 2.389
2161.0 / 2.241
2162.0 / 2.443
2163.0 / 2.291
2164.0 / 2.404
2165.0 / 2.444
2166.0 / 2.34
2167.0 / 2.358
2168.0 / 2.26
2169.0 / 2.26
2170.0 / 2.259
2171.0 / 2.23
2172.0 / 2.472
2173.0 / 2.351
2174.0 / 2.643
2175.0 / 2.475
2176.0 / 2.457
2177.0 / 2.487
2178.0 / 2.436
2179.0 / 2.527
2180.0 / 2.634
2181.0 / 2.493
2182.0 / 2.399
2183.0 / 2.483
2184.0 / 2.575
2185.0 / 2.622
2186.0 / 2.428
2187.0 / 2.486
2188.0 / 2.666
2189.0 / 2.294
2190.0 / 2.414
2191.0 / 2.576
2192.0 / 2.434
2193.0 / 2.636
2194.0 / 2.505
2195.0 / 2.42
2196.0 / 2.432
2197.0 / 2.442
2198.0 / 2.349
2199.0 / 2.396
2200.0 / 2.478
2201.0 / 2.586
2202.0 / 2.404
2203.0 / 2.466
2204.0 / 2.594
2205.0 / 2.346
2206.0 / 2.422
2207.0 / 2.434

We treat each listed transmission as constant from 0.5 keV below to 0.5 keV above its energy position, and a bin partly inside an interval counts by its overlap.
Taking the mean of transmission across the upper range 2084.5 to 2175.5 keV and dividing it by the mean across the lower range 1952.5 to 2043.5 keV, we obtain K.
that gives 1.1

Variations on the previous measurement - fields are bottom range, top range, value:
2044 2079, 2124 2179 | 1.17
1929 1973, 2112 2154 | 1.20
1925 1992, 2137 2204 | 1.38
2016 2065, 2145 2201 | 1.24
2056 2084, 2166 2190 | 1.37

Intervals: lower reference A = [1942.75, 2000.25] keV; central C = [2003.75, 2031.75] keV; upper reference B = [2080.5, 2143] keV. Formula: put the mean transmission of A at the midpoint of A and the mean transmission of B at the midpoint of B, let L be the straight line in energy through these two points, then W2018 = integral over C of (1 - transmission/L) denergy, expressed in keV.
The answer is -2.0 keV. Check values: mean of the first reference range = 1.72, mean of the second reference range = 1.87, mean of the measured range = 1.9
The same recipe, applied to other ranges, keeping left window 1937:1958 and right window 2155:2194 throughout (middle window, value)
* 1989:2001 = 0.3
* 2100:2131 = 3.4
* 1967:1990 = 0.6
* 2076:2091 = 2.9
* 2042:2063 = 1.9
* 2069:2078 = 1.4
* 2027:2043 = 0.1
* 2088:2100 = 2.6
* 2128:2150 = 3.7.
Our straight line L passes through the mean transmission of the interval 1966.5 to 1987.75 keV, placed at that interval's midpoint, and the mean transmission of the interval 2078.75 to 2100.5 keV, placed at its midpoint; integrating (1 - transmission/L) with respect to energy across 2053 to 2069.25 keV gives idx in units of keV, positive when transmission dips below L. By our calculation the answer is -1.1 keV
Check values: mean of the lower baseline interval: 1.71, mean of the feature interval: 1.82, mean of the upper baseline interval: 1.7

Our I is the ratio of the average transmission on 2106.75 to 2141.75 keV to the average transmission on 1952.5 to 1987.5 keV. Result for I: 1.16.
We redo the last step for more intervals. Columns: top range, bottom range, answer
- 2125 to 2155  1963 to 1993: 1.12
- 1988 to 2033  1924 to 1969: 1.15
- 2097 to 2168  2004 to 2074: 1.08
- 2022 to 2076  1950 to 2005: 1.07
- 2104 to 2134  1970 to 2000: 1.15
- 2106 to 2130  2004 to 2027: 1.07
